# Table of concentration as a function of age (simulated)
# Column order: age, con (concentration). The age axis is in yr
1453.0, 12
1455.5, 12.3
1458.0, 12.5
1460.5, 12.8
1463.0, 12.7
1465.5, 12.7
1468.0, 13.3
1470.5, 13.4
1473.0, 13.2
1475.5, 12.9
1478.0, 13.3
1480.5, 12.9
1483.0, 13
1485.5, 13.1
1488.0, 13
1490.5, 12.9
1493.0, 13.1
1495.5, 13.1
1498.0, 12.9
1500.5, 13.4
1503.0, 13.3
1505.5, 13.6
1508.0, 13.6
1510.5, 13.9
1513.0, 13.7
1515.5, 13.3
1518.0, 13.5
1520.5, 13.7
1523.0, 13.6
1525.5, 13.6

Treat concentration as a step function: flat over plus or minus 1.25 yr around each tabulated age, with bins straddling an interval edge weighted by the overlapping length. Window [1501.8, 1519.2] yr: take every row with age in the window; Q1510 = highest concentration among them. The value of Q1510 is 13.9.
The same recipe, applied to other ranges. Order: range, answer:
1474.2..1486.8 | 13.3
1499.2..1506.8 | 13.6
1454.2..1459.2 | 12.5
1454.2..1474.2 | 13.4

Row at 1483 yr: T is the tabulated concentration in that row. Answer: 13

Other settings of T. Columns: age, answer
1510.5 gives 13.9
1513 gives 13.7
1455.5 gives 12.3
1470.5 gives 13.4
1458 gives 12.5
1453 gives 12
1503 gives 13.3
